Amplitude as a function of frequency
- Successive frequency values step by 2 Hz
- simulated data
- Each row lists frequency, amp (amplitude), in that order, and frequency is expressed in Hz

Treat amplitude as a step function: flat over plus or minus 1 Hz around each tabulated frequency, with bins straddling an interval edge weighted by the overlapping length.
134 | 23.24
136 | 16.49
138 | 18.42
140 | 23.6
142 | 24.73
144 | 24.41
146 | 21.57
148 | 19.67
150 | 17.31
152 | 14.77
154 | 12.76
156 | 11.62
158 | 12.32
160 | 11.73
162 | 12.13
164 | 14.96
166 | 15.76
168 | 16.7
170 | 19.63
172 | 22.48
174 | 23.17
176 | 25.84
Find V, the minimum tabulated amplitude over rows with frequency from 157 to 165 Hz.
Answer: 11.73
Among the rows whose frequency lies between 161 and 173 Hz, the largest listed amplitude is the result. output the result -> 22.48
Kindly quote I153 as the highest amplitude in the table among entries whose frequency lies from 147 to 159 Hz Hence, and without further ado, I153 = 19.67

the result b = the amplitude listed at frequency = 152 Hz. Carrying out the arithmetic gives 14.77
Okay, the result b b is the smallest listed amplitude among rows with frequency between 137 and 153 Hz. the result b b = 14.77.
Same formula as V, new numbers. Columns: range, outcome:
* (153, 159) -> 11.62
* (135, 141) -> 16.49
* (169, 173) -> 19.63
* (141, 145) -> 24.41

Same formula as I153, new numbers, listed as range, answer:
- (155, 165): 14.96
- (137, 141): 23.6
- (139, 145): 24.73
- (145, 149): 21.57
